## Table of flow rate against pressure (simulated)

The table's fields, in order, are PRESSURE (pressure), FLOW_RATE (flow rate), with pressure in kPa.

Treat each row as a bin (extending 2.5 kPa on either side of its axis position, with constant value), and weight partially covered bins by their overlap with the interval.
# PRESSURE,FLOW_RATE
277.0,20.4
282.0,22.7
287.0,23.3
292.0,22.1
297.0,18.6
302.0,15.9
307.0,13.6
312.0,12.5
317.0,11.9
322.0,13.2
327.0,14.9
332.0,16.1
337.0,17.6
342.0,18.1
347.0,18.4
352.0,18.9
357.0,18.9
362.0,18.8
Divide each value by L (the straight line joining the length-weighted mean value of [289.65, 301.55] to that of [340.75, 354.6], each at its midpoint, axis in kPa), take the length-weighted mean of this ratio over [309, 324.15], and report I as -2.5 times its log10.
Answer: 0.46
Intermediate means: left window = 19.6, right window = 18.5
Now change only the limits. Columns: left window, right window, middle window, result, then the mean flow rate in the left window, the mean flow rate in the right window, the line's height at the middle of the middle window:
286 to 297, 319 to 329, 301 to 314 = 0.28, 21.7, 13.9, 17.9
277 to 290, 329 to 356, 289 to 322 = 0.31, 22.5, 17.8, 20.7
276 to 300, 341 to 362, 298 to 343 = 0.32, 21.4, 18.6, 20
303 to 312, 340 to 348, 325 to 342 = 0.03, 13.7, 18.2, 16.9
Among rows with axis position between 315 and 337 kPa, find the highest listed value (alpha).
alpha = 17.6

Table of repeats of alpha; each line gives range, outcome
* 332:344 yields 18.1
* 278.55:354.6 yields 23.3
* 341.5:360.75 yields 18.9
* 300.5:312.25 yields 15.9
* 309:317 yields 12.5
